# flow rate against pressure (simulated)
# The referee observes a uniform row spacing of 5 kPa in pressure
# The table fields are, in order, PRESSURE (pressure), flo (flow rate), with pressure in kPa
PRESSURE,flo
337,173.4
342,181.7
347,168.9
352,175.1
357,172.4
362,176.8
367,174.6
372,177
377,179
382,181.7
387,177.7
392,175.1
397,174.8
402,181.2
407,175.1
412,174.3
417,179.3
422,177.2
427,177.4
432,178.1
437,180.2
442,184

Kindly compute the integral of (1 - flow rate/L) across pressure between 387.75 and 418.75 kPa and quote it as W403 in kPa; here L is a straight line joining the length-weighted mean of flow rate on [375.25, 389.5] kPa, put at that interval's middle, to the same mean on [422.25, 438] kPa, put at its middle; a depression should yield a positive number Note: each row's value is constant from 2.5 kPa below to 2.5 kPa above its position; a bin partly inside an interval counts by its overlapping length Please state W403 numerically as 0.4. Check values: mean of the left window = 179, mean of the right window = 178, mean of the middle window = 177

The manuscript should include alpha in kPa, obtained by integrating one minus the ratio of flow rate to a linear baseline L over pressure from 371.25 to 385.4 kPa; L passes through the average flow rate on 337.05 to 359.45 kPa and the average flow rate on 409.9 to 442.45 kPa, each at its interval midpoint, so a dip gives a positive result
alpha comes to -0.3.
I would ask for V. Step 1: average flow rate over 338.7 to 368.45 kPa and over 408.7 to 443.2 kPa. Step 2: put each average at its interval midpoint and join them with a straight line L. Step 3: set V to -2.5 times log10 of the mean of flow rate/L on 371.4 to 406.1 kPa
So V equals -0.01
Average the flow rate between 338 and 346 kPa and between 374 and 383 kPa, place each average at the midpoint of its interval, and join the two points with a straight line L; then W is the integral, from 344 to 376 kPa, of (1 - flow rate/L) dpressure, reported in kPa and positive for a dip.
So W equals 0.8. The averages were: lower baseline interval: 178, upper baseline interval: 180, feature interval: 174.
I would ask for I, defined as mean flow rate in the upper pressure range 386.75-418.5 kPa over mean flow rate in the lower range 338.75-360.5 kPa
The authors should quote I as 1.0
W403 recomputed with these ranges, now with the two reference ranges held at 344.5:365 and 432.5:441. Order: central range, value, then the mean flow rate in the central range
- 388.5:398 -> 0.1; 175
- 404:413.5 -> 0.2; 175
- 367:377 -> -0.1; 177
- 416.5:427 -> 0.1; 178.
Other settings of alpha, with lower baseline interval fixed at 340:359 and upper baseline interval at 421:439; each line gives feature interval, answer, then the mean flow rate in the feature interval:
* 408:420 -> 0.1 kPa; 177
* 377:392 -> -0.2 kPa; 179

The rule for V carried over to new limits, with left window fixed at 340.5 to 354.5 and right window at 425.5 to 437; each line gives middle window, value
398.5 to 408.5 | -0.01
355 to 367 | 0.00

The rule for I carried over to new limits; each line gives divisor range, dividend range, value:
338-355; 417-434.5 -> 1.02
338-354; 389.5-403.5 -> 1.01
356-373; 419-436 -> 1.01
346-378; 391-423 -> 1.01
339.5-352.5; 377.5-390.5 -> 1.02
